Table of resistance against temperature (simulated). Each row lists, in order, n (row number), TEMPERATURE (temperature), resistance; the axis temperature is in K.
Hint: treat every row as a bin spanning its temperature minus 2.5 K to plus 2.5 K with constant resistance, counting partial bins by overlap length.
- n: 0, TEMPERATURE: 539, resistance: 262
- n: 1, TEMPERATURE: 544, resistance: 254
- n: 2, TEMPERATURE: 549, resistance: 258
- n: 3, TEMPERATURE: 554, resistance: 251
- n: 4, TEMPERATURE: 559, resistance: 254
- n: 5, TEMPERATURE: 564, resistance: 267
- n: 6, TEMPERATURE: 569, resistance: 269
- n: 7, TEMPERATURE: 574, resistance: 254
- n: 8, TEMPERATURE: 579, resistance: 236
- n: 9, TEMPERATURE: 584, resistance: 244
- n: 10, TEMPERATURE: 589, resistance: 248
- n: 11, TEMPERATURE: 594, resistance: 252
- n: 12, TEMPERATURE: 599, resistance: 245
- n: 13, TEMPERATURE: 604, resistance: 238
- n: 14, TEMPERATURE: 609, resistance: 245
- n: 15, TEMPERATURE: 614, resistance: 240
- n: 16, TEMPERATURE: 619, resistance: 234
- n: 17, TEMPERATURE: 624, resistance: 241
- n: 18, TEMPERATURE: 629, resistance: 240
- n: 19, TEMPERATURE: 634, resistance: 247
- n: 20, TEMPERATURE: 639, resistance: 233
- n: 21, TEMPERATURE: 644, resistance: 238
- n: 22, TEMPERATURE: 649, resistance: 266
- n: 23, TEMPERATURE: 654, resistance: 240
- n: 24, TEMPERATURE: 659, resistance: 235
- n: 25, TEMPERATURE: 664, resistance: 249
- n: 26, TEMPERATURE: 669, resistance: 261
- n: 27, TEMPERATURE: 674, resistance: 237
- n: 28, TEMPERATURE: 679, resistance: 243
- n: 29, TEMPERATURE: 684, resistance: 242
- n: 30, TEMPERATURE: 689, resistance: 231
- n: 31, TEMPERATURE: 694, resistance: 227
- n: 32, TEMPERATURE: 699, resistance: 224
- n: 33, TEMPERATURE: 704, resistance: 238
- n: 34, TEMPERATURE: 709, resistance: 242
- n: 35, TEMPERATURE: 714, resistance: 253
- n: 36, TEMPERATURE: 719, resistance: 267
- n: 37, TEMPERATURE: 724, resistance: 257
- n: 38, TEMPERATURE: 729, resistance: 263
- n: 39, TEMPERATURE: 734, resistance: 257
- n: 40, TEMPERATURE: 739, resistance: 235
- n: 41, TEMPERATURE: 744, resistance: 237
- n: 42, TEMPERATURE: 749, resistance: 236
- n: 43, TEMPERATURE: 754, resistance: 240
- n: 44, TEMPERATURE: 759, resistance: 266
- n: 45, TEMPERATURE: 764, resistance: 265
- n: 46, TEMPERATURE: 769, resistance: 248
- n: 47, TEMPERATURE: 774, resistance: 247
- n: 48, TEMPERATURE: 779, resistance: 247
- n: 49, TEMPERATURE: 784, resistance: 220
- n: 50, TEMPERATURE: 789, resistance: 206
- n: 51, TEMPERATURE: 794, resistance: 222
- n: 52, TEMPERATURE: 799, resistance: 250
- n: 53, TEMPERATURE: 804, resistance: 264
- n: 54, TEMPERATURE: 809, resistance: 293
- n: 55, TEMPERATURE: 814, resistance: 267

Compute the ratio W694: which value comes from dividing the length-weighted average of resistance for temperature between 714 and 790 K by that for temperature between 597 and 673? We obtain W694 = 1.02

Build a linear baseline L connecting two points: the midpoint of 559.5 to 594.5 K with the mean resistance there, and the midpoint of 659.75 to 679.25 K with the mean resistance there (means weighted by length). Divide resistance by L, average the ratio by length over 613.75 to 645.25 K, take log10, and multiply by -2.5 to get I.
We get 0.05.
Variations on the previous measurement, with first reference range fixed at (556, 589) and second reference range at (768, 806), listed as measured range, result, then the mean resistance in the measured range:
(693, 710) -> 0.05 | 232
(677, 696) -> 0.04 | 236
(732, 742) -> -0.02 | 245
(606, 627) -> 0.05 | 240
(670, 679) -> 0.01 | 243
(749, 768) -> -0.06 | 254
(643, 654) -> -0.01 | 251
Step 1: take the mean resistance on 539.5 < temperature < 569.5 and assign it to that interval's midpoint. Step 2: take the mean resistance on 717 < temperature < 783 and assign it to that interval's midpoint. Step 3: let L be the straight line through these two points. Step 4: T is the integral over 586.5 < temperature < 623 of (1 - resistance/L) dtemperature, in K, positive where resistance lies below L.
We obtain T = 1.9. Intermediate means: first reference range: 258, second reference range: 250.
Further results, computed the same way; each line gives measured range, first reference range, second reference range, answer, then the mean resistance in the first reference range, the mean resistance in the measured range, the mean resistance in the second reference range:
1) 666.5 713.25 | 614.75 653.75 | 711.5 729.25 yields 2.7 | 242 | 239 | 260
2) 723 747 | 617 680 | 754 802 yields -0.7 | 243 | 249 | 241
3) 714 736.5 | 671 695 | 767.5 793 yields -2.4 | 237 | 260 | 232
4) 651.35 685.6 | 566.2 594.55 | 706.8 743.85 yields 1.1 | 251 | 244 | 252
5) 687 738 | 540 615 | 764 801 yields -1.0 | 251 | 246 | 236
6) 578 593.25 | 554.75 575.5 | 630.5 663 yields 0.7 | 260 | 244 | 243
